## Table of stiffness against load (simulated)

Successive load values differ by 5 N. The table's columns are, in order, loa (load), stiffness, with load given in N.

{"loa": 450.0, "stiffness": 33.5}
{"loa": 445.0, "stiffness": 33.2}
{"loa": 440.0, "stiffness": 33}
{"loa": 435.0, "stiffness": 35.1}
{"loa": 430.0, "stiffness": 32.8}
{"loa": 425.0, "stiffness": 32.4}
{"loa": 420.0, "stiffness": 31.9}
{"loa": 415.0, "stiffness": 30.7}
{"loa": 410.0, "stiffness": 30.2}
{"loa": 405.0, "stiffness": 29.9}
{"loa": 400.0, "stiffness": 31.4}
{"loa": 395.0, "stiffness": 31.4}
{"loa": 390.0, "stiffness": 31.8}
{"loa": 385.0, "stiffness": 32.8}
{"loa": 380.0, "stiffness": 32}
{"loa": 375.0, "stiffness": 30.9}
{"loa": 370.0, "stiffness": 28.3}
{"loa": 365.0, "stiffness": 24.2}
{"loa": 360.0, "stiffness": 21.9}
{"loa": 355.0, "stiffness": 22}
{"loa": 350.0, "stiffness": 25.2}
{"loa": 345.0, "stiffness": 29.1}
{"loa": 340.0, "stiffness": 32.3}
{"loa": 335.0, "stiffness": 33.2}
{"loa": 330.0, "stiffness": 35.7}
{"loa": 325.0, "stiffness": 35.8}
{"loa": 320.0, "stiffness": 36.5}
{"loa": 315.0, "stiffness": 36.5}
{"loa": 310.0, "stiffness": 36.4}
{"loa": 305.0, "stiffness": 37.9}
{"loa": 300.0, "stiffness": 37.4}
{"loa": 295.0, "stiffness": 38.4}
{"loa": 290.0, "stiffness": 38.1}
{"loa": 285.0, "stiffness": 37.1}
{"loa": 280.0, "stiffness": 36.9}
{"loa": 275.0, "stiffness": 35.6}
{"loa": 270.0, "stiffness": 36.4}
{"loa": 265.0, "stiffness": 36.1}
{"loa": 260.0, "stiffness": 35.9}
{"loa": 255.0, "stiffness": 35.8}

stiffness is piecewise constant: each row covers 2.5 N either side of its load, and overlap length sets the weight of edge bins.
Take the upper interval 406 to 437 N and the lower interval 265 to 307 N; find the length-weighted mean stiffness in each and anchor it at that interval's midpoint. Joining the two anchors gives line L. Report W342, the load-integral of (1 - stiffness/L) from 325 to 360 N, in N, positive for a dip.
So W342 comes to 5.6 N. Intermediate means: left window 37.1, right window 32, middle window 29.5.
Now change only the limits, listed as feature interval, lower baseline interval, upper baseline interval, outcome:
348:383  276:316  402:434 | 7.7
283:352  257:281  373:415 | -1.5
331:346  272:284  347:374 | -2.3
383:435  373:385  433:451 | 1.6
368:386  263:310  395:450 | 1.5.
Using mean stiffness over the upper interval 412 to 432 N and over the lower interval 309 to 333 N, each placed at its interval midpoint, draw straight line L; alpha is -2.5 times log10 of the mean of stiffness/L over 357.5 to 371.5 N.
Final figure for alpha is 0.36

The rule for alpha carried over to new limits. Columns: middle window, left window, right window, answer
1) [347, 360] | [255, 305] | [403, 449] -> 0.418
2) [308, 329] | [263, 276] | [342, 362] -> -0.229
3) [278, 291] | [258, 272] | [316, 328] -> -0.034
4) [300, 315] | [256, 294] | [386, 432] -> -0.052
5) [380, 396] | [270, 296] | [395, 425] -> 0.000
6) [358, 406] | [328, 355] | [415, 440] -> 0.068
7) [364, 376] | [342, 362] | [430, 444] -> -0.045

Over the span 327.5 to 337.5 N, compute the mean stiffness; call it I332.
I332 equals 34.5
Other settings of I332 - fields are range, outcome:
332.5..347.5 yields 31.5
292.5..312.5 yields 37.5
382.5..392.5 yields 32.3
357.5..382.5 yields 27.5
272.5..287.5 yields 36.5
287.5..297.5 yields 38.2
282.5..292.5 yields 37.6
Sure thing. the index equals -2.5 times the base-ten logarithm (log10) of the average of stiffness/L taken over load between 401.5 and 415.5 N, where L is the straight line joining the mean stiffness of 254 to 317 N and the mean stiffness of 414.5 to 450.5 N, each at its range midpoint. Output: 0.11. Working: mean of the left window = 36.8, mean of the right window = 32.9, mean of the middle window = 30.3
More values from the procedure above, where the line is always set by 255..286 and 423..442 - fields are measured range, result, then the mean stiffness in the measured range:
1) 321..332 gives -0.02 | 35.9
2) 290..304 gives -0.06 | 37.9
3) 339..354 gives 0.25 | 27.8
